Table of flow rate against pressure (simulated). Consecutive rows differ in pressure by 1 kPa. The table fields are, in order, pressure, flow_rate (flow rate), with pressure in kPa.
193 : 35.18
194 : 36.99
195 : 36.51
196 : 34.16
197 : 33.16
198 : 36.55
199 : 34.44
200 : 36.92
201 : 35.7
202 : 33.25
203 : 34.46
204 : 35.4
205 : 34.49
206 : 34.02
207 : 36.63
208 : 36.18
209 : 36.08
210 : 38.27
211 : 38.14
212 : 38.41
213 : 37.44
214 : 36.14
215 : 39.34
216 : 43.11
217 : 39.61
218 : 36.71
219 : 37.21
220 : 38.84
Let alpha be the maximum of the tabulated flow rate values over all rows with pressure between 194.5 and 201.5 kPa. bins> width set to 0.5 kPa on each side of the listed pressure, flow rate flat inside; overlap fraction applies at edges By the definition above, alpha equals 36.92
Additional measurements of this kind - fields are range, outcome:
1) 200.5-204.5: 35.7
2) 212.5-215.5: 39.34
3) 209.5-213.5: 38.41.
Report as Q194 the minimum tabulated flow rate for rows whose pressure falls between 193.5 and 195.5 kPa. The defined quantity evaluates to 36.51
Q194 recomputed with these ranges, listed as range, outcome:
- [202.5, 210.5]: 34.02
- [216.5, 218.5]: 36.71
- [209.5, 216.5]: 36.14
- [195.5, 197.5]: 33.16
